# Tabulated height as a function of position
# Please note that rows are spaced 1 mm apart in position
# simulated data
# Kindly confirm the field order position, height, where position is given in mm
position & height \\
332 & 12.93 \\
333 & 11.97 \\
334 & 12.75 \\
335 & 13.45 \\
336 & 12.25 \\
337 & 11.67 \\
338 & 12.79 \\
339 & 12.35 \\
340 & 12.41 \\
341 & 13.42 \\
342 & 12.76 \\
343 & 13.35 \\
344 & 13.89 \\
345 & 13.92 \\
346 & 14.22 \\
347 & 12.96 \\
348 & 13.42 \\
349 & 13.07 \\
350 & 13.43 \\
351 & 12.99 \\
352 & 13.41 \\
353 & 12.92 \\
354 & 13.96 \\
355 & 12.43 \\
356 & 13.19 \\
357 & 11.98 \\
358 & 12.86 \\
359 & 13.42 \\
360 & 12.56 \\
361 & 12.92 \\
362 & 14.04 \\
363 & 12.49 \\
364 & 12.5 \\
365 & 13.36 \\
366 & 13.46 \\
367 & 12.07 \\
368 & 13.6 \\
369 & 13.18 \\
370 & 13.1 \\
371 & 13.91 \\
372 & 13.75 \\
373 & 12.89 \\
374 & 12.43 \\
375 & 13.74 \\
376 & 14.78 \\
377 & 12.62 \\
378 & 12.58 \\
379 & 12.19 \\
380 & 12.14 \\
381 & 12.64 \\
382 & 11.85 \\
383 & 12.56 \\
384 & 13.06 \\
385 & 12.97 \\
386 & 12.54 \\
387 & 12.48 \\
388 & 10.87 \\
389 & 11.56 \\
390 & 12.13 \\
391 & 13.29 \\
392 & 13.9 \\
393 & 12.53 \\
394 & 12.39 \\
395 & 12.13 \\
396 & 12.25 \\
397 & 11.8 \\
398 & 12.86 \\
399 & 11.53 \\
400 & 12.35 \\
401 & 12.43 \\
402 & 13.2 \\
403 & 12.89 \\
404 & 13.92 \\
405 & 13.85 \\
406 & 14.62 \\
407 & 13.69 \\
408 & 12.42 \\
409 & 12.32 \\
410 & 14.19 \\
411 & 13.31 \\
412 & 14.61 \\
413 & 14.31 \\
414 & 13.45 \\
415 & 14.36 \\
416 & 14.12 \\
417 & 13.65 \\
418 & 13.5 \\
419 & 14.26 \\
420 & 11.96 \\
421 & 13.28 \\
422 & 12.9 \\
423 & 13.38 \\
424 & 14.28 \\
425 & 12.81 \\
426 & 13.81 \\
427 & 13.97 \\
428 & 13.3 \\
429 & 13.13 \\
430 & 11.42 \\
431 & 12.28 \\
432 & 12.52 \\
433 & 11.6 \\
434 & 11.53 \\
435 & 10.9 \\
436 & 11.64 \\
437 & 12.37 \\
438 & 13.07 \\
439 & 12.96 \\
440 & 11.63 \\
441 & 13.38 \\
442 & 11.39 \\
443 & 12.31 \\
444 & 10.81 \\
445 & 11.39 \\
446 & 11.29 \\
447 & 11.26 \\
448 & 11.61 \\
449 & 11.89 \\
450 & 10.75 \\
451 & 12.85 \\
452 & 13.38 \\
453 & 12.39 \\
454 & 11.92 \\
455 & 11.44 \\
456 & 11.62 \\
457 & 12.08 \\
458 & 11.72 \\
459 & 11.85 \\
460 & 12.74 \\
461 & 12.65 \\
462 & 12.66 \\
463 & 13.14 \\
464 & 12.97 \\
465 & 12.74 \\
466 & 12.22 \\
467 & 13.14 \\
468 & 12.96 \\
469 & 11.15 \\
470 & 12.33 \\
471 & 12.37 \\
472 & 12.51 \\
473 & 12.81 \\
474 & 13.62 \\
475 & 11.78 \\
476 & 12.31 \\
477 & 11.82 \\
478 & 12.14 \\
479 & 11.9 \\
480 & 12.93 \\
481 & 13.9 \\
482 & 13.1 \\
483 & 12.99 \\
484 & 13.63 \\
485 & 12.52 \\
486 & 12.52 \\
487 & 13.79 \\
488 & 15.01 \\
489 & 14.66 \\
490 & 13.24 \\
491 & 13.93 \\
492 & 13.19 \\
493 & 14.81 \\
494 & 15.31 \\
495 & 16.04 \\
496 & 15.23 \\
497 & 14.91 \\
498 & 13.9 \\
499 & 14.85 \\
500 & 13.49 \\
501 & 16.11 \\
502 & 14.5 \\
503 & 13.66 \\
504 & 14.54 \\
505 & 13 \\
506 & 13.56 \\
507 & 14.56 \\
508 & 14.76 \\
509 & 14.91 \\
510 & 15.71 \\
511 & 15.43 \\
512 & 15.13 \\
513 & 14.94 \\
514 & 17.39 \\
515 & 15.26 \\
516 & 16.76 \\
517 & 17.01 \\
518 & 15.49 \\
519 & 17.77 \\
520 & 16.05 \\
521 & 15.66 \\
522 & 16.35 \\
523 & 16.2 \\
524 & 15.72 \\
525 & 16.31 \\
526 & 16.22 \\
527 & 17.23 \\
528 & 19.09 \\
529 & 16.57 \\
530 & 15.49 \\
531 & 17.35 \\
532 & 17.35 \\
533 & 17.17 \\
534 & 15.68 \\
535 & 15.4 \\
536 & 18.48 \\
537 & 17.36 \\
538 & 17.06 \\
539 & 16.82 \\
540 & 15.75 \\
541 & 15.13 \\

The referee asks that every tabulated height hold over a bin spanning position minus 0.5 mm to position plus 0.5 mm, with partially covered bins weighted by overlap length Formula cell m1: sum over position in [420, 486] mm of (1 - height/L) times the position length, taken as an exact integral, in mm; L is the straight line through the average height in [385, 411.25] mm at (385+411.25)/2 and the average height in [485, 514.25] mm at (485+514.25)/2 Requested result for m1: 6.2 mm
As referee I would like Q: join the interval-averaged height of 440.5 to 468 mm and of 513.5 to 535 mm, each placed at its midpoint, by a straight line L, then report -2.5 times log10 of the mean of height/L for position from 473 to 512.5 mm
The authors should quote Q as 0.05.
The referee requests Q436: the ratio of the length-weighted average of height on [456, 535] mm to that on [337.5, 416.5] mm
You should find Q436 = 1.1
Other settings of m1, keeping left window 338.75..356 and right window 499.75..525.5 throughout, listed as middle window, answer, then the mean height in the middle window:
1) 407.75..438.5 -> 2.5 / 13.1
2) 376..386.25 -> 0.8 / 12.6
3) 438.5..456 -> 3.2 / 11.9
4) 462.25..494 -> 4.2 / 13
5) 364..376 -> 0.2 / 13.3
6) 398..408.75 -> 0.7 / 13.1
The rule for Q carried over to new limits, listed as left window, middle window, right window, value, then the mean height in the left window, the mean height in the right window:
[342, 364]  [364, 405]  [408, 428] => 0.05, 13.2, 13.6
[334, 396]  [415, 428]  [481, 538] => 0.03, 12.9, 15.3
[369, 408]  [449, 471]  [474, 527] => 0.13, 12.8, 14.6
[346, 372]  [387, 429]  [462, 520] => 0.03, 13.1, 14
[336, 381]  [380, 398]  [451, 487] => 0.04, 13.1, 12.5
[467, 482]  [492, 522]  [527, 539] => -0.01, 12.5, 17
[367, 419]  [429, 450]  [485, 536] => 0.18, 13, 15.4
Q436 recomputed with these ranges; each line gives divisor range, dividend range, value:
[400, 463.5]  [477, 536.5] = 1.19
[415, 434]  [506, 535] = 1.23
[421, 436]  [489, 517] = 1.17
